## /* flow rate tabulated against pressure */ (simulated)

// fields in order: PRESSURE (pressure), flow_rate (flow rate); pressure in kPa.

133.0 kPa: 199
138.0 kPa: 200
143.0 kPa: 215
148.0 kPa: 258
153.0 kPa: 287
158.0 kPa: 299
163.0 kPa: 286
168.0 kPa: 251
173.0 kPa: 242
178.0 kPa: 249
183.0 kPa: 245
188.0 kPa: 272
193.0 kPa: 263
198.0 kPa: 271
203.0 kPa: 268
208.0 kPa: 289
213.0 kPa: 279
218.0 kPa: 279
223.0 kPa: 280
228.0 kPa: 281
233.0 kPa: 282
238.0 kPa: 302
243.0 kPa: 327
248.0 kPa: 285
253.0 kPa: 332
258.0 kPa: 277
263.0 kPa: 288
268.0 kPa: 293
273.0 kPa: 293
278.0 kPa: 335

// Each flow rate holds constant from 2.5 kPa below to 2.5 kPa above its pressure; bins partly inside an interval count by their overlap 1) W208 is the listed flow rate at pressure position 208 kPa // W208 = 289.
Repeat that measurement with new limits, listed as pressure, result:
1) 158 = 299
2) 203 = 268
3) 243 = 327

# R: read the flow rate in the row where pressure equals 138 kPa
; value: 200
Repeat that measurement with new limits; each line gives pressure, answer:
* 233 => 282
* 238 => 302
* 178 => 249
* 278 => 335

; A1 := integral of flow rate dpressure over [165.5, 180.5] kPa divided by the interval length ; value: 247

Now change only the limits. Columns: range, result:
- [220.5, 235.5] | 281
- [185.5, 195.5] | 268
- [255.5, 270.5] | 286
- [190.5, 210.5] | 273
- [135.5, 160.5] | 252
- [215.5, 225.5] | 280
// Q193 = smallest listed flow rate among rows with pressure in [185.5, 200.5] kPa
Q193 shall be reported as 263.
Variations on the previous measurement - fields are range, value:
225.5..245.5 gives 281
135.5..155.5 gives 200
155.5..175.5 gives 242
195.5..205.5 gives 268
